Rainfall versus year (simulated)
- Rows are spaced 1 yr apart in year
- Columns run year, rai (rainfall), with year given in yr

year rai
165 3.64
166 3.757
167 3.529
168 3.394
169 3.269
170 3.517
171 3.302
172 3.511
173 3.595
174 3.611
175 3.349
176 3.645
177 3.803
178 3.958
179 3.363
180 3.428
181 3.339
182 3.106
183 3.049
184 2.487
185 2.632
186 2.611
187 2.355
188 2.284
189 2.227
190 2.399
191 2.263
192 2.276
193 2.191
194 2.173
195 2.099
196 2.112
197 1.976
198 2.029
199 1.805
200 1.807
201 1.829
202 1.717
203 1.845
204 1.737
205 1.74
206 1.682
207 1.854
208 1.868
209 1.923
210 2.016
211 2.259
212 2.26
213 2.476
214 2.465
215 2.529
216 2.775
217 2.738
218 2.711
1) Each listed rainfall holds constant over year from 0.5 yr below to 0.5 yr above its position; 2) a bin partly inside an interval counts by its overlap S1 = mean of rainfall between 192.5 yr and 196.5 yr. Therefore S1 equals 2.14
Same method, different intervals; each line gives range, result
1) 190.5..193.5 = 2.24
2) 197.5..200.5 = 1.88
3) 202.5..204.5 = 1.79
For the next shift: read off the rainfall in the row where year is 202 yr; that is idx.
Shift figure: 1.717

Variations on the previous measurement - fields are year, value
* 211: 2.259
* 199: 1.805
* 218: 2.711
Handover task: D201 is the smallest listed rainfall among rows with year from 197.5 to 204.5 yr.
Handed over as 1.717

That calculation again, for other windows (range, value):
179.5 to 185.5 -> 2.487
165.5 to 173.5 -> 3.269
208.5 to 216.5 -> 1.923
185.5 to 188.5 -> 2.284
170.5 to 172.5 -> 3.302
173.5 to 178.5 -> 3.349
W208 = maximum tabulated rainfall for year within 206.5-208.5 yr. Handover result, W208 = 1.868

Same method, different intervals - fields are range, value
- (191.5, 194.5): 2.276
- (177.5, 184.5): 3.958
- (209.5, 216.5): 2.775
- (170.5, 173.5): 3.595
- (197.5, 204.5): 2.029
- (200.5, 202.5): 1.829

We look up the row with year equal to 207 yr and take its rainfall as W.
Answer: 1.854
